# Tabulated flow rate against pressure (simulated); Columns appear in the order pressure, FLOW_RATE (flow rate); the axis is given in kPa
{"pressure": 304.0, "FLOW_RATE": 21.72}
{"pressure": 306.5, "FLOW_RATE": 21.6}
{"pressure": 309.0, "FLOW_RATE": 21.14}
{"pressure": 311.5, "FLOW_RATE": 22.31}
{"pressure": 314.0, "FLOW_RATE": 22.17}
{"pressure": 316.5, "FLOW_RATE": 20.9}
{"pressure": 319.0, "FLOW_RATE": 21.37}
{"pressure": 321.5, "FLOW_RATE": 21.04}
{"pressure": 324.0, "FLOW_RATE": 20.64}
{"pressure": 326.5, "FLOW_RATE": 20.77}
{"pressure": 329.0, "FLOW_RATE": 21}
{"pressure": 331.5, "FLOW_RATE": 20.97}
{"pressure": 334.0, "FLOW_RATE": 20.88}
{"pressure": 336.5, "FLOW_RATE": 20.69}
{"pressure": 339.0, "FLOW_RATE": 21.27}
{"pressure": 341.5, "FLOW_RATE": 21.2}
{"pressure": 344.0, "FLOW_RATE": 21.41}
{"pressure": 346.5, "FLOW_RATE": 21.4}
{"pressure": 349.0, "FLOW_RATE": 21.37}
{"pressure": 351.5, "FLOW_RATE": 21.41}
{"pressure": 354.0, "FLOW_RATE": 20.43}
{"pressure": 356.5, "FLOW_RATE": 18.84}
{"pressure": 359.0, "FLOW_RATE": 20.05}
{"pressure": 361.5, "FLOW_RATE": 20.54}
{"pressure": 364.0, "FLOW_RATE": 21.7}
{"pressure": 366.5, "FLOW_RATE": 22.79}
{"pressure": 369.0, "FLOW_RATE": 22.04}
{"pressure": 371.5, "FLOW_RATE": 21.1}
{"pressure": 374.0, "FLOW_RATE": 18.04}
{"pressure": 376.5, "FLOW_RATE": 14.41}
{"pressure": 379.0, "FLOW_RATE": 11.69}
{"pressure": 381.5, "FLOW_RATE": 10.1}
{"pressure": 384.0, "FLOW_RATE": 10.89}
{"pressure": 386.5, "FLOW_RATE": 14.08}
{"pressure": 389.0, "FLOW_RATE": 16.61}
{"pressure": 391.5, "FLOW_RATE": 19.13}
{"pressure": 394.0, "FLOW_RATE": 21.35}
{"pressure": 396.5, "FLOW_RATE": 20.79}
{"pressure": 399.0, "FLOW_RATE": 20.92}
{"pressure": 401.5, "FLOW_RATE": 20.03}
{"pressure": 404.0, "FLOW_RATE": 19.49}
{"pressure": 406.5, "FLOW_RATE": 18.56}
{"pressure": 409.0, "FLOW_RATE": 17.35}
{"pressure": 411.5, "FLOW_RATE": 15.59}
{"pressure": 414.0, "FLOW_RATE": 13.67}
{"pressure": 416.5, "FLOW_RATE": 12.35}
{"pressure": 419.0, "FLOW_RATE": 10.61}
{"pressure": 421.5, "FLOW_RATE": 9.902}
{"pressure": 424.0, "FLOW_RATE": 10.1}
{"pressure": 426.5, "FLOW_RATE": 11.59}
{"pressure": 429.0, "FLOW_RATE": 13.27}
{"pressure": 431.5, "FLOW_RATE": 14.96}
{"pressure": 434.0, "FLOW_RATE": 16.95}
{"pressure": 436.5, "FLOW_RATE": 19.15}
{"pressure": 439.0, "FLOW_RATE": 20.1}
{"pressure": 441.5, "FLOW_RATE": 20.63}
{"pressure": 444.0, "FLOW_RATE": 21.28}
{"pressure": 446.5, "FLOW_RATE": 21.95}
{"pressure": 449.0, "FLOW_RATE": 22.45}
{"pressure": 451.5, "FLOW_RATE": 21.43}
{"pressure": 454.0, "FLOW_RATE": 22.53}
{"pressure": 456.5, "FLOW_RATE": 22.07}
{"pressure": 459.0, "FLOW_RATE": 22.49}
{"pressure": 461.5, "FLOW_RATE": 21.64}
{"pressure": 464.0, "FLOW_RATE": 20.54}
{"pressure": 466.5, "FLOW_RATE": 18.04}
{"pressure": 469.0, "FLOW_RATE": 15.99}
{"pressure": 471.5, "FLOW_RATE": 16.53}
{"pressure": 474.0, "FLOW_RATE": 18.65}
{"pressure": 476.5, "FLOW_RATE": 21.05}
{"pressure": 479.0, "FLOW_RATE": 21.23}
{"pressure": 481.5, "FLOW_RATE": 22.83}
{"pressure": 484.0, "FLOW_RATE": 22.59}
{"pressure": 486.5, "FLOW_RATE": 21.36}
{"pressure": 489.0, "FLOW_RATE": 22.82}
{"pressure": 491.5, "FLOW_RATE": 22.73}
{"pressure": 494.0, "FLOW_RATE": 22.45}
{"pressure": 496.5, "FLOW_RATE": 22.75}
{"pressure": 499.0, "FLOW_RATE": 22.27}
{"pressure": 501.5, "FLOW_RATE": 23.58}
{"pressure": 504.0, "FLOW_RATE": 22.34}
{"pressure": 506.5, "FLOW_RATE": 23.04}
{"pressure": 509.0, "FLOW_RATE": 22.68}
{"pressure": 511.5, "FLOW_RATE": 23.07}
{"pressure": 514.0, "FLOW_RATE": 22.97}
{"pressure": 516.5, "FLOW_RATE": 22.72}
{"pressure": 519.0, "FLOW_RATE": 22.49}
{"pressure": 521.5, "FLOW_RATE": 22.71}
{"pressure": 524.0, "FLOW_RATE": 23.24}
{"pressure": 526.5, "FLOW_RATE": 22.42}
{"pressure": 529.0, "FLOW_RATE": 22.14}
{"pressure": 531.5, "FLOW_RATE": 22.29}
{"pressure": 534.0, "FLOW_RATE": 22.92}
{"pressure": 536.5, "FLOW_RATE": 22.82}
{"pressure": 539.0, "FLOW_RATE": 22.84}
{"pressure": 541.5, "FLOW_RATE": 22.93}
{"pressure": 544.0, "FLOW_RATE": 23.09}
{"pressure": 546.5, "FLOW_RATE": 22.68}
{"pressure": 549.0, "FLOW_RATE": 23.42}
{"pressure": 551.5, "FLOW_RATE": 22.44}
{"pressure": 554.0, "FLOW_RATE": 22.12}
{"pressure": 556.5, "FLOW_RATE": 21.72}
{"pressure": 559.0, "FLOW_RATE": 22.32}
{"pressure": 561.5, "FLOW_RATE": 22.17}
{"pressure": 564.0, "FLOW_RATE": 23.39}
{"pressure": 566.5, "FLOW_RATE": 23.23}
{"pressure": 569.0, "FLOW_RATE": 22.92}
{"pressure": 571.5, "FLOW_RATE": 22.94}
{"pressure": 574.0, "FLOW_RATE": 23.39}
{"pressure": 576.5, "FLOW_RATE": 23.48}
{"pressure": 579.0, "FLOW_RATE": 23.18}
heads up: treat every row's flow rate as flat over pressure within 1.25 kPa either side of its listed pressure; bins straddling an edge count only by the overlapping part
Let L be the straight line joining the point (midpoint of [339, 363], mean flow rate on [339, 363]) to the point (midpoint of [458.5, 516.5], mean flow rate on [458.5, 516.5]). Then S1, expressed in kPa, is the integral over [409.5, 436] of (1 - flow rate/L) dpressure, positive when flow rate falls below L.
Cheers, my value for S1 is 10.0 kPa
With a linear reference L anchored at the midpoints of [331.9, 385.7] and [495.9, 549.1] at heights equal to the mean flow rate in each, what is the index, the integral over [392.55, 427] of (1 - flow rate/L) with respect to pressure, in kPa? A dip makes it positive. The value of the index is 7.2 kPa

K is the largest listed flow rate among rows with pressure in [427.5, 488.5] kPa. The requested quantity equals 22.83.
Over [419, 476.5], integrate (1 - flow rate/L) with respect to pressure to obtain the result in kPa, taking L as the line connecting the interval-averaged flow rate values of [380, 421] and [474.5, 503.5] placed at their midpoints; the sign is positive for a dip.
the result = 4.0 kPa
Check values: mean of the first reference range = 16.2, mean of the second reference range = 22.2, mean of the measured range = 18.2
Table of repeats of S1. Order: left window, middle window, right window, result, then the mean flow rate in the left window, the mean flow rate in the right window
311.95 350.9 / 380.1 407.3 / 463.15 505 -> 4.79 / 21.2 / 21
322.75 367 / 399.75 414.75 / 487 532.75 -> 2.71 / 20.9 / 22.7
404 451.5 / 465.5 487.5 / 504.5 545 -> -0.22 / 16.4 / 22.8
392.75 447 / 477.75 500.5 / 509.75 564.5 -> -2.35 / 16.8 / 22.7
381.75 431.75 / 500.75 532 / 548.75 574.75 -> -3.31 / 15.5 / 22.7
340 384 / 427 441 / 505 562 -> 2.59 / 19.1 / 22.7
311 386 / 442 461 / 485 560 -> -0.46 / 19.7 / 22.6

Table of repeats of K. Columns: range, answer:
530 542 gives 22.93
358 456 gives 22.79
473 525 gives 23.58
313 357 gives 22.17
